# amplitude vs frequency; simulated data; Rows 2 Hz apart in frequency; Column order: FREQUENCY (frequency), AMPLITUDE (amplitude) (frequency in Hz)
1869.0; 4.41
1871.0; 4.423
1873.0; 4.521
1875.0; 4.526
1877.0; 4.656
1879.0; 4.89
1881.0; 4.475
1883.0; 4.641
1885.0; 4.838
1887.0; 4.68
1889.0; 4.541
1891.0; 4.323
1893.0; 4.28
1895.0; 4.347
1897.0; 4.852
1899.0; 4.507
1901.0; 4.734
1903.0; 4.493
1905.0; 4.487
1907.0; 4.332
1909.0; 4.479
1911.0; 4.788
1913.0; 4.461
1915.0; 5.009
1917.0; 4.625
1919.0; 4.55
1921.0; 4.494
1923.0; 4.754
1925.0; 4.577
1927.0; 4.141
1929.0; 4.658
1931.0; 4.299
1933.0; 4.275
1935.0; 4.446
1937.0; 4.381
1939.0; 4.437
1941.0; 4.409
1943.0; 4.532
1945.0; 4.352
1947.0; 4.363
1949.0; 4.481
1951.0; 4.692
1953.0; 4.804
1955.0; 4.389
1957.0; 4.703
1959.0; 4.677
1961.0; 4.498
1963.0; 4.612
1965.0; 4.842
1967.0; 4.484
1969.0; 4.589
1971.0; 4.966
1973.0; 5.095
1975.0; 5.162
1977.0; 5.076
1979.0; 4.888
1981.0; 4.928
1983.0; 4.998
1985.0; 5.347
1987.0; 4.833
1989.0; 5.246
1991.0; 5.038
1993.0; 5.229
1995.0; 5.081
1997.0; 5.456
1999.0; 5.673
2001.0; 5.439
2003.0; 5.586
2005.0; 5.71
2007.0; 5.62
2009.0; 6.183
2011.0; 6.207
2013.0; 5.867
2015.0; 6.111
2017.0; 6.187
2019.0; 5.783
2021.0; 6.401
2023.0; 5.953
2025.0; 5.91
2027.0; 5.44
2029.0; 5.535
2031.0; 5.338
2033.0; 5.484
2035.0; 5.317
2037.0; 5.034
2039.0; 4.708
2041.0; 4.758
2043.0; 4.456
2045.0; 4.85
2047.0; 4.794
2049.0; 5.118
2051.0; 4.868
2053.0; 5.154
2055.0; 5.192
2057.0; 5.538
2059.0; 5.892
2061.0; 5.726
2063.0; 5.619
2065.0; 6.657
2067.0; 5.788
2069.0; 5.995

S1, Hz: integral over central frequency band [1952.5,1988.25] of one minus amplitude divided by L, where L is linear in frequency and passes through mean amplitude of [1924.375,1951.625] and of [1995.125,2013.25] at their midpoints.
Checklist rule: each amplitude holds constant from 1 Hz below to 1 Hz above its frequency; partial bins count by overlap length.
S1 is 1.6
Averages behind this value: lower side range 4.43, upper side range 5.71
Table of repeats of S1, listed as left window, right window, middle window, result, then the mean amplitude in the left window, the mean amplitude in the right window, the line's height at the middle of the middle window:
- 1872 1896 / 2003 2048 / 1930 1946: 1.7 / 4.56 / 5.53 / 4.93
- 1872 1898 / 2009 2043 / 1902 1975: 5.9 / 4.58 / 5.61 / 4.97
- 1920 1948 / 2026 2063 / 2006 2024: -3.8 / 4.44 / 5.19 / 4.99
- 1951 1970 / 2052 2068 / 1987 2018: -3.3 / 4.63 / 5.7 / 5.08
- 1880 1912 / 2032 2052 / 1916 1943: 1.0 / 4.55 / 4.94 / 4.64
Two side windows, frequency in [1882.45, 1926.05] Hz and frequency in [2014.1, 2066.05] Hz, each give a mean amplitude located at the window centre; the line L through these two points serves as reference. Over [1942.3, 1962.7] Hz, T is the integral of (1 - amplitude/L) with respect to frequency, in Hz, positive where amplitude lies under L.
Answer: 1.4 Hz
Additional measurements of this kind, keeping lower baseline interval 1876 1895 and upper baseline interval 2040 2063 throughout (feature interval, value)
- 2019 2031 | -1.77 Hz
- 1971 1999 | -1.16 Hz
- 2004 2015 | -2.05 Hz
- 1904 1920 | 0.27 Hz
